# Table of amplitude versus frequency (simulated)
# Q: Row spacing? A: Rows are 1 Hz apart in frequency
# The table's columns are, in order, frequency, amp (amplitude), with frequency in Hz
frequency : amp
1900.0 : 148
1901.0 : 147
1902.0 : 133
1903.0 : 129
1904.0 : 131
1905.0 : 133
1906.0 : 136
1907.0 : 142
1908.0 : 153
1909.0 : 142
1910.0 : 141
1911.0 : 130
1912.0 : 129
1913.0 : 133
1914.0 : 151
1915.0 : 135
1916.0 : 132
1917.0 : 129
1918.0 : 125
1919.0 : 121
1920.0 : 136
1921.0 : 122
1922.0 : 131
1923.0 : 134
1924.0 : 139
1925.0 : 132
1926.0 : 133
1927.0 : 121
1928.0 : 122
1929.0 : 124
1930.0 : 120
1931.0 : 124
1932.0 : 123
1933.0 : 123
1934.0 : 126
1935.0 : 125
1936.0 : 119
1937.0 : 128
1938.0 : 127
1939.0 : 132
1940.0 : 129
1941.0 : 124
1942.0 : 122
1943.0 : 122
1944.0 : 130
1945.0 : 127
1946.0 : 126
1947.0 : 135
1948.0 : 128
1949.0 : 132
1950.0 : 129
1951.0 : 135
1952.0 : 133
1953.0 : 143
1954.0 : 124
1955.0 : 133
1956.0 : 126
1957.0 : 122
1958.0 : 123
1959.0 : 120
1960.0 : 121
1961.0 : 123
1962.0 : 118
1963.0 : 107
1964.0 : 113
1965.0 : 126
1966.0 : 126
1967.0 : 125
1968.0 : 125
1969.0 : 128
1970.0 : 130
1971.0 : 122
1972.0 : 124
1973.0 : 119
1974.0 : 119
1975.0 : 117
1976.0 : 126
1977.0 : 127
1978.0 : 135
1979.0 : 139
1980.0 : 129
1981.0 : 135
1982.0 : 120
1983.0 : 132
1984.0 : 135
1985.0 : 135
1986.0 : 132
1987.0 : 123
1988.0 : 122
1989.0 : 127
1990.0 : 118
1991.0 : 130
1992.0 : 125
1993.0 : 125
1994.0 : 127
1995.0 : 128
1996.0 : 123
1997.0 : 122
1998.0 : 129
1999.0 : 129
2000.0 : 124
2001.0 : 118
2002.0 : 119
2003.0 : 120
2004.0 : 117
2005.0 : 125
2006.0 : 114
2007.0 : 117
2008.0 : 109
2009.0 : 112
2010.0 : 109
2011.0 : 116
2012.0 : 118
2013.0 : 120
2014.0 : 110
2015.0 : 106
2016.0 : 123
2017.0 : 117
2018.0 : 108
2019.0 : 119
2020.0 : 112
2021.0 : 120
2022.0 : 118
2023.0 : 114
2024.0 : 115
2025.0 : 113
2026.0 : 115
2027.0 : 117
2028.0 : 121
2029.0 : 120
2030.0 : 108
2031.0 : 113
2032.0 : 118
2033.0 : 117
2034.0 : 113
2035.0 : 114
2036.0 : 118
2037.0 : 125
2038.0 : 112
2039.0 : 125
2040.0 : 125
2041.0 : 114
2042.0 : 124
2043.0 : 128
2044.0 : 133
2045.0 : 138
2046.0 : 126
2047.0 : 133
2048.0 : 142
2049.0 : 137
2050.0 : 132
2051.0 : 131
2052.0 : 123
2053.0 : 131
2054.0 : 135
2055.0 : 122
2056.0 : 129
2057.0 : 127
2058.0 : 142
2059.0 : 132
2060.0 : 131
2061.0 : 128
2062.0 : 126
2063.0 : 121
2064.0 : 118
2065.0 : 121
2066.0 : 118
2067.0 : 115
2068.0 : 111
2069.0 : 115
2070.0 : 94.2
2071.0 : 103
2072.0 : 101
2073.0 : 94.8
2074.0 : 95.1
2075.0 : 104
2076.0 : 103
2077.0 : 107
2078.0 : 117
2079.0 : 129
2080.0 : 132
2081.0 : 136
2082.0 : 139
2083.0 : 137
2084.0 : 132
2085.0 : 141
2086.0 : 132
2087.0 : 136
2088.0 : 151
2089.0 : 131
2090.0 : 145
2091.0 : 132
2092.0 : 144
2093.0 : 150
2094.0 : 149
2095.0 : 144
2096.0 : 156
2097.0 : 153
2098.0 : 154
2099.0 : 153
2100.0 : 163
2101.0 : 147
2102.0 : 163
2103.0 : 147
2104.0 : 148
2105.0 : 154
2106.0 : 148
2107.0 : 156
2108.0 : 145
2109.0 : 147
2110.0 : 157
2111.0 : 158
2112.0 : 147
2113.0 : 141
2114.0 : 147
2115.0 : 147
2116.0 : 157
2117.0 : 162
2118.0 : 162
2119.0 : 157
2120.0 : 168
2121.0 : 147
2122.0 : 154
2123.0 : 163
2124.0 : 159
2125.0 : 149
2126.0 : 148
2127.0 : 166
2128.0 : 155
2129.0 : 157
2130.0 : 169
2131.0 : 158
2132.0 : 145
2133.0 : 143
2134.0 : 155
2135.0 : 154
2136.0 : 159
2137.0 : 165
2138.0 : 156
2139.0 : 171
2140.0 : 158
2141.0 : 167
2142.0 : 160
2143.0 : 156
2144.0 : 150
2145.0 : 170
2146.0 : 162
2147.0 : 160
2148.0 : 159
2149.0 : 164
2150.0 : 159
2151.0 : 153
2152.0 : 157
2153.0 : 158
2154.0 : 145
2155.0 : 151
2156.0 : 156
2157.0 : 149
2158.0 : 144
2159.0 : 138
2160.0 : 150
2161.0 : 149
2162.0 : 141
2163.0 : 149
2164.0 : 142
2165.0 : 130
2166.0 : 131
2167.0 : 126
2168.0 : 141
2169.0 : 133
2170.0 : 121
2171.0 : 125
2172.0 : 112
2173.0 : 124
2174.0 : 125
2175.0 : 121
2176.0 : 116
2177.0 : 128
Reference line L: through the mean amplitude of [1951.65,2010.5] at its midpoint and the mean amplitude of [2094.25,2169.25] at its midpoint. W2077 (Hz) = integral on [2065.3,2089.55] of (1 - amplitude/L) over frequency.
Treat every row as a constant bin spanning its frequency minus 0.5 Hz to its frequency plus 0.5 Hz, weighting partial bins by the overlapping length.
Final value 3.9 Hz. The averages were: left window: 124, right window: 153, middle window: 120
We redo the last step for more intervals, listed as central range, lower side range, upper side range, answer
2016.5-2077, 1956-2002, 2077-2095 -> 5.84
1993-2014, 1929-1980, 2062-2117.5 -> 1.53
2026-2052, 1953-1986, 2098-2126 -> 2.99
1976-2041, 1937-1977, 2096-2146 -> 6.77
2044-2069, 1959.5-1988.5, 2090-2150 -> 2.49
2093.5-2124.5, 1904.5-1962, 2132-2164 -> -0.66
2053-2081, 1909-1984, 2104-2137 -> 5.35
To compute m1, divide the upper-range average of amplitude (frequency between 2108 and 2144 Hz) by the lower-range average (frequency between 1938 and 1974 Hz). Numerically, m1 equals 1.24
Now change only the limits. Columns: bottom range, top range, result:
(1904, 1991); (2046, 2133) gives 1.08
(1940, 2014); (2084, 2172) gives 1.21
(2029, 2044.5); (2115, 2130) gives 1.32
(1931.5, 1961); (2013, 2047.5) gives 0.93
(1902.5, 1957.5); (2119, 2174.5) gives 1.15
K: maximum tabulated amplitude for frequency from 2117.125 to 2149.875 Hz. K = 171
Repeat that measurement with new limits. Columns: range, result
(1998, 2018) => 129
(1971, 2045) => 139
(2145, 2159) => 170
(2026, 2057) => 142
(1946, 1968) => 143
